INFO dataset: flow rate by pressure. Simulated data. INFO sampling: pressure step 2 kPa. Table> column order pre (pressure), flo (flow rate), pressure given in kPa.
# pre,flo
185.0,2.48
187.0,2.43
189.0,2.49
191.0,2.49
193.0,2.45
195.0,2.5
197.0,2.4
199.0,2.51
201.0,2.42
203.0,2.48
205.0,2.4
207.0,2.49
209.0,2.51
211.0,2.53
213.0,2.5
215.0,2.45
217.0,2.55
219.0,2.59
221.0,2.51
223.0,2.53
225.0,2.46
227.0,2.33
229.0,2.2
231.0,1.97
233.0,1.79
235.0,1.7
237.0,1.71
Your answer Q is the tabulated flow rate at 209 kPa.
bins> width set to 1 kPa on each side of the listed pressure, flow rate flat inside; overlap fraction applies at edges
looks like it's 2.51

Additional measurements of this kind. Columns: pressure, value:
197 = 2.4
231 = 1.97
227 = 2.33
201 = 2.42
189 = 2.49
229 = 2.2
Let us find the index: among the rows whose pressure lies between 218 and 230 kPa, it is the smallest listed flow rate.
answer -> 2.2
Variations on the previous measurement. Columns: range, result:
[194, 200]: 2.4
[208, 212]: 2.51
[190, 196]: 2.45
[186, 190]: 2.43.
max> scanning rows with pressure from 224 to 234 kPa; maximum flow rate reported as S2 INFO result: 2.46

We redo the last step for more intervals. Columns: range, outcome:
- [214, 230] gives 2.59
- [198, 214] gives 2.53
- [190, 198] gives 2.5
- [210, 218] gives 2.55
